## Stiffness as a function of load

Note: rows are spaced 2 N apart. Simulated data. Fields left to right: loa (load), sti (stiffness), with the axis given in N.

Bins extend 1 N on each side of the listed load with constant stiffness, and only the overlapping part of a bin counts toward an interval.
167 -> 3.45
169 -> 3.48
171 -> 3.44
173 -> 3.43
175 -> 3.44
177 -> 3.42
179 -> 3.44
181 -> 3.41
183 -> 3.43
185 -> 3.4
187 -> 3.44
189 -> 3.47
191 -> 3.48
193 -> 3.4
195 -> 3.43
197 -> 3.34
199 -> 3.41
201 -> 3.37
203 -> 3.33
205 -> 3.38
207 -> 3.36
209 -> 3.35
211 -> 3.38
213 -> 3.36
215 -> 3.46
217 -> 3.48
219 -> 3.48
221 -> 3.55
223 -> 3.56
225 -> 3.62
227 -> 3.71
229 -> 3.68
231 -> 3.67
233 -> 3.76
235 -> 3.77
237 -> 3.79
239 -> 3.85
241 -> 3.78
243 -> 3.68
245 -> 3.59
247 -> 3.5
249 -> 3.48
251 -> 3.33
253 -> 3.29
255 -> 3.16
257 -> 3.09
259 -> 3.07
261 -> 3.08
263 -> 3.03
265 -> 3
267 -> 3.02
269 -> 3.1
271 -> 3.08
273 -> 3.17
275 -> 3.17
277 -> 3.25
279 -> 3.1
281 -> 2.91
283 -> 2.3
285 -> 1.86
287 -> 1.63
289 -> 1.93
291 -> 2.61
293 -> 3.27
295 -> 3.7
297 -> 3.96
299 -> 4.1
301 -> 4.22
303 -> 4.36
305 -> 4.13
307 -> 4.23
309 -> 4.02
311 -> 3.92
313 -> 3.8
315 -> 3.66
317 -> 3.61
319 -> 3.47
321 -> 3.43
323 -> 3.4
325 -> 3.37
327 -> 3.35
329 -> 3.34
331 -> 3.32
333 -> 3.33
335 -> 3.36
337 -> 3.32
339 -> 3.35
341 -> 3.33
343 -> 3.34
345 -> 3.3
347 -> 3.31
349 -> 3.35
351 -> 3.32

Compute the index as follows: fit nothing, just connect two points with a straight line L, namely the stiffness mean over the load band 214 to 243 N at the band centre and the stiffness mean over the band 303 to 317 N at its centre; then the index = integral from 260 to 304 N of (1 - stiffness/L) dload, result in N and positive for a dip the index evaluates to 8.85 N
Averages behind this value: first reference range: 3.66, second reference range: 3.96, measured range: 3.08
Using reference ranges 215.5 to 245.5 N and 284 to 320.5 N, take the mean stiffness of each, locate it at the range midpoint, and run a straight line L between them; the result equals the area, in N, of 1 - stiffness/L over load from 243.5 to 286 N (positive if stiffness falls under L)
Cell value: 5.8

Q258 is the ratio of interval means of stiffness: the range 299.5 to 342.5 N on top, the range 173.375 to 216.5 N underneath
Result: 1.07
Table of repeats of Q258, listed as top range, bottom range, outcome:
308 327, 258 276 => 1.17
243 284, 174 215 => 0.93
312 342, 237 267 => 1.02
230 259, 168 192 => 1.03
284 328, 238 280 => 1.05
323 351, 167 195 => 0.97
